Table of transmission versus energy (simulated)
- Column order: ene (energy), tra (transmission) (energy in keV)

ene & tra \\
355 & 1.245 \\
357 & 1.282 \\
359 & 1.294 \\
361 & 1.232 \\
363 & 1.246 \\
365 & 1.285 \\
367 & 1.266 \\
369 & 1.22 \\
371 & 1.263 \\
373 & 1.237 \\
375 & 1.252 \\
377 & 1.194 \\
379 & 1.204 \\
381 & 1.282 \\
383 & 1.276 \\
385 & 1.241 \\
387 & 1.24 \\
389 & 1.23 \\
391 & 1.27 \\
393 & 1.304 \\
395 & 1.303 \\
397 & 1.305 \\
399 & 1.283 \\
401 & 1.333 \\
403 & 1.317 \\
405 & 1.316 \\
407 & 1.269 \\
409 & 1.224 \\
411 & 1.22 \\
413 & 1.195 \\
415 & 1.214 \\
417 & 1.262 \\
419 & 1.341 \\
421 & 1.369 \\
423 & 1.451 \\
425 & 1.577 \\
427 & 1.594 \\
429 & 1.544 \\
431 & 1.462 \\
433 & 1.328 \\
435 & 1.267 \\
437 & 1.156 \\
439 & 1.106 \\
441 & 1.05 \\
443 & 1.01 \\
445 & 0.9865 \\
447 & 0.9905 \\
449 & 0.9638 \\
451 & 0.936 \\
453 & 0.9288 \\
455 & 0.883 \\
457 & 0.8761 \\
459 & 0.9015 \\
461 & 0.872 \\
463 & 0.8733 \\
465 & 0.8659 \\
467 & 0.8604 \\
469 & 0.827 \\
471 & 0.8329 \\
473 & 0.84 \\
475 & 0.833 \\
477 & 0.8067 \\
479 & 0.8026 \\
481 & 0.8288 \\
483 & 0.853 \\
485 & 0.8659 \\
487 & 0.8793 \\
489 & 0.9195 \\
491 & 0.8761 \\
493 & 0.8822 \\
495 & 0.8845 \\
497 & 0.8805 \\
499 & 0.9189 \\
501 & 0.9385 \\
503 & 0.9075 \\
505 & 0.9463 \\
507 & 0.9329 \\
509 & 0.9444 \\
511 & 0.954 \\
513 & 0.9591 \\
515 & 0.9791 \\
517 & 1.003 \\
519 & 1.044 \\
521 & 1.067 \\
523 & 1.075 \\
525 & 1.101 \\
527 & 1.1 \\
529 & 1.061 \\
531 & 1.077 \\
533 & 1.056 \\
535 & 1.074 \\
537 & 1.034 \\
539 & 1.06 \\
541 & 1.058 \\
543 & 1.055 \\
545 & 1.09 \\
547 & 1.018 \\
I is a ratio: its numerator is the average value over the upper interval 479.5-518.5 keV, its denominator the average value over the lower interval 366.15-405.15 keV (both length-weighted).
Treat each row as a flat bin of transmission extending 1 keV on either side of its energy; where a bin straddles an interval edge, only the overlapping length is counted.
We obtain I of 0.72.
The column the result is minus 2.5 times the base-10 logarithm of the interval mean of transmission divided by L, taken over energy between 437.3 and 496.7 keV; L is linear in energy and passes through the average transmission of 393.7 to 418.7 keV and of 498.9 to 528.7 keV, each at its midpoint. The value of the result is 0.23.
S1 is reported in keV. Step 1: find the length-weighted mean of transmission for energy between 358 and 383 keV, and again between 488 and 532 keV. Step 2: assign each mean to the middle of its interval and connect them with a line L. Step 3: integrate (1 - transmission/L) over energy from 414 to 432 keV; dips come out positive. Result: -4.38 keV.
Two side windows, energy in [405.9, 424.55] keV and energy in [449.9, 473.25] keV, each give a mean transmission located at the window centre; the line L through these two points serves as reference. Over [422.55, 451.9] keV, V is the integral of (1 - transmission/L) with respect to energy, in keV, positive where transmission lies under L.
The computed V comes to -3.2 keV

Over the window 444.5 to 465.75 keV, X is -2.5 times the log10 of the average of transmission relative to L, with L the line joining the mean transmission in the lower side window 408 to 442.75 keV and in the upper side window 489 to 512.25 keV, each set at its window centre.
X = 0.25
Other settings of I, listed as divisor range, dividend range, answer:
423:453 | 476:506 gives 0.73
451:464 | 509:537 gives 1.16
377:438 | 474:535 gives 0.72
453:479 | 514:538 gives 1.23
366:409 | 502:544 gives 0.81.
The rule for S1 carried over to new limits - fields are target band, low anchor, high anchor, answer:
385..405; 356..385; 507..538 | -1.15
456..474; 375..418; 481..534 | 3.61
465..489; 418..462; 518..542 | 5.98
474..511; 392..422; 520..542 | 8.13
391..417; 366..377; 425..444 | -0.07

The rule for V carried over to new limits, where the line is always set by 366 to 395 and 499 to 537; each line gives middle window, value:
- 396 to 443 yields -4.9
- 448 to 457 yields 1.6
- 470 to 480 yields 2.4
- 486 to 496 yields 1.6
